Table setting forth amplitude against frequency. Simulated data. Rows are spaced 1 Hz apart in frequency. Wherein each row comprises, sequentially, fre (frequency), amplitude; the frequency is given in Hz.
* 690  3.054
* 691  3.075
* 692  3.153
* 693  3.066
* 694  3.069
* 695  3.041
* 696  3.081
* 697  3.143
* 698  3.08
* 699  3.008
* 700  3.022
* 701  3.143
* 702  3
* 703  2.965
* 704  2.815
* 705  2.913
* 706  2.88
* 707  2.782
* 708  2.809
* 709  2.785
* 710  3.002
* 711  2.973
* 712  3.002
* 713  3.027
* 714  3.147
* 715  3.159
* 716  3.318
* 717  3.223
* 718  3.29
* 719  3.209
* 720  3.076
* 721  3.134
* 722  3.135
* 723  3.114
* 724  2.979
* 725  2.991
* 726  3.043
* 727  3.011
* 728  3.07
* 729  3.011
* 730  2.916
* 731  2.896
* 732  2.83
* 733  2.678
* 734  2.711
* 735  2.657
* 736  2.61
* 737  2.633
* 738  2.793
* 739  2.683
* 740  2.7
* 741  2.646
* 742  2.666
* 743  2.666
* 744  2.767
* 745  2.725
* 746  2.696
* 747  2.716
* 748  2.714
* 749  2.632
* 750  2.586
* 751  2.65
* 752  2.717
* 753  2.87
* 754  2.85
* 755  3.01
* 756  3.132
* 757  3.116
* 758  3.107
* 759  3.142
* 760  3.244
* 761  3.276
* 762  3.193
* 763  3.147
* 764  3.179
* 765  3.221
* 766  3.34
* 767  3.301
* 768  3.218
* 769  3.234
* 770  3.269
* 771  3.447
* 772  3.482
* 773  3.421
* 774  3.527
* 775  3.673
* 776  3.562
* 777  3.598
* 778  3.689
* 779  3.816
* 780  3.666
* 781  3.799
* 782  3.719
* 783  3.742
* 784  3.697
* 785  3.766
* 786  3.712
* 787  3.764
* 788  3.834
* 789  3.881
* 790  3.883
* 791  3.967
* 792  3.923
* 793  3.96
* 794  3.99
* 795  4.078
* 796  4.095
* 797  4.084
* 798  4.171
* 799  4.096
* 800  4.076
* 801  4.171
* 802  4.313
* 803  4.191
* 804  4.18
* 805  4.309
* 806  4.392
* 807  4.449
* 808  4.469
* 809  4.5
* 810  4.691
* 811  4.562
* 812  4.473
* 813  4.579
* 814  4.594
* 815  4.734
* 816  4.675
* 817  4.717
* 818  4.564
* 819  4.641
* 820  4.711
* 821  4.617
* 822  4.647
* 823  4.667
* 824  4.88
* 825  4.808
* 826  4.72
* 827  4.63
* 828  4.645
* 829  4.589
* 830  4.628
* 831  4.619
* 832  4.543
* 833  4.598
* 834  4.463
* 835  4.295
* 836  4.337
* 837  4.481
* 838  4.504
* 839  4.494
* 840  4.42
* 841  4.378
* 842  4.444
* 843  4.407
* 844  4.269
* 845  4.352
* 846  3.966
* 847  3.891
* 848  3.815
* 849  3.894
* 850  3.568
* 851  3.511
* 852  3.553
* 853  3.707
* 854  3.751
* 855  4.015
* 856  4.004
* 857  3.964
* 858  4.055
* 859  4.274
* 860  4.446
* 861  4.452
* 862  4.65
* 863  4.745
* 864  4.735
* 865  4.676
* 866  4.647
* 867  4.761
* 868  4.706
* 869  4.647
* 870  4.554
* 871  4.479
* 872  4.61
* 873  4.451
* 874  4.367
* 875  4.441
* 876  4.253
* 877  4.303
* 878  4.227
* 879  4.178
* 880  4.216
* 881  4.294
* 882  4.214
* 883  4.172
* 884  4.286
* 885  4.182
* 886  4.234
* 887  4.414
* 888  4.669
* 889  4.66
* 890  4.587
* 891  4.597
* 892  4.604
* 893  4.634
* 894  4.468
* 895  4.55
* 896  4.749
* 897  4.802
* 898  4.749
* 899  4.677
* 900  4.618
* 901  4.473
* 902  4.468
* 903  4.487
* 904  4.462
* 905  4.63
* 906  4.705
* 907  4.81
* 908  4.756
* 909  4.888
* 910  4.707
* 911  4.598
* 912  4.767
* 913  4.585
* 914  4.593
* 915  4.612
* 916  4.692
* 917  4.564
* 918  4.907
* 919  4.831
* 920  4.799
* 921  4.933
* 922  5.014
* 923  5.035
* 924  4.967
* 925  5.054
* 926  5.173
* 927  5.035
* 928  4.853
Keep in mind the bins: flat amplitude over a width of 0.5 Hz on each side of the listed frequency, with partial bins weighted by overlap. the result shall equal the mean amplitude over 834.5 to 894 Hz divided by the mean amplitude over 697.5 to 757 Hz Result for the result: 1.49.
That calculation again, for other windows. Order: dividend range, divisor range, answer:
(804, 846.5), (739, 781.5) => 1.45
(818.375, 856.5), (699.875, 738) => 1.46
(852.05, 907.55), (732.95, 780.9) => 1.45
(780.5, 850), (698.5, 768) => 1.46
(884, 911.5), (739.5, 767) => 1.57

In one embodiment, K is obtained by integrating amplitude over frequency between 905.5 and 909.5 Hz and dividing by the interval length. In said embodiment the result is 4.79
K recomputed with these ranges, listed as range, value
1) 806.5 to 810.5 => 4.53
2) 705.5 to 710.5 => 2.85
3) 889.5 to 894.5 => 4.58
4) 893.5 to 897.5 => 4.64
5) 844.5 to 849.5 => 3.98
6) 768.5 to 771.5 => 3.32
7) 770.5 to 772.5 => 3.46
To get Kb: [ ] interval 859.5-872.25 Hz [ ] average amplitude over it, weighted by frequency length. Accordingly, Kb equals 4.62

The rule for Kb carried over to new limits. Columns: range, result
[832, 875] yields 4.3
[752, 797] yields 3.51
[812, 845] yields 4.57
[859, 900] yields 4.5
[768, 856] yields 4.15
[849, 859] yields 3.82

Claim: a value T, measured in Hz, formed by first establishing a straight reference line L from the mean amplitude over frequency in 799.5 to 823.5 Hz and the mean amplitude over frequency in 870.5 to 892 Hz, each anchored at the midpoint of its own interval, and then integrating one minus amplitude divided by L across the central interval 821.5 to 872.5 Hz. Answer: 0.8 Hz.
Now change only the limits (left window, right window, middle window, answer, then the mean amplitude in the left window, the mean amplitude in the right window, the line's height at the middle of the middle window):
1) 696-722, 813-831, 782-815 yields 1.4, 3.04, 4.67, 4.33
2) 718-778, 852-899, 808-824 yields -3.7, 3.02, 4.41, 3.76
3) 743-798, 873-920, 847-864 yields 0.5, 3.39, 4.54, 4.16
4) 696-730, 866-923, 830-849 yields -1.1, 3.04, 4.57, 4.11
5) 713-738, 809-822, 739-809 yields 7.4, 2.99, 4.63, 3.87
